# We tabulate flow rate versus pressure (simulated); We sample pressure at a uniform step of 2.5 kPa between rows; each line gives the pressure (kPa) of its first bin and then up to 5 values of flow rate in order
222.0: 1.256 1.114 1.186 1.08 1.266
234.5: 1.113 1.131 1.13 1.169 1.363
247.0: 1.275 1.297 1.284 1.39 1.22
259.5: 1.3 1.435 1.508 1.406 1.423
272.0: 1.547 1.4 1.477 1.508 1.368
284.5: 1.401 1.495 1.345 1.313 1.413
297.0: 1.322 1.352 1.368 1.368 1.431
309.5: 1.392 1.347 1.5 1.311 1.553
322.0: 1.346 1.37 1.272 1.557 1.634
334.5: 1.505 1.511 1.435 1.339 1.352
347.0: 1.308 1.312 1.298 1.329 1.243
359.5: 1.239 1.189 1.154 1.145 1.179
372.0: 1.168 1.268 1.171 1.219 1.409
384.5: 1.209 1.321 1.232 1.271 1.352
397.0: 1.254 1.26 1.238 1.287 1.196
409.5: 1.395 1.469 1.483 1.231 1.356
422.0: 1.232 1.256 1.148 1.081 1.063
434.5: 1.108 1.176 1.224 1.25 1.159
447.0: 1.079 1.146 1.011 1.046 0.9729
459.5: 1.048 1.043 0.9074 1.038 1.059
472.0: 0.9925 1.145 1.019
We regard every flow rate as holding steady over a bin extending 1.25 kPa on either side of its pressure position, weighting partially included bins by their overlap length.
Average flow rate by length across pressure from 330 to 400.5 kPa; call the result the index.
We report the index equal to 1.3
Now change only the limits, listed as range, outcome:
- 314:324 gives 1.42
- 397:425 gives 1.31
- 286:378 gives 1.35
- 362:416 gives 1.27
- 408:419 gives 1.39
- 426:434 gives 1.1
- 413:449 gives 1.2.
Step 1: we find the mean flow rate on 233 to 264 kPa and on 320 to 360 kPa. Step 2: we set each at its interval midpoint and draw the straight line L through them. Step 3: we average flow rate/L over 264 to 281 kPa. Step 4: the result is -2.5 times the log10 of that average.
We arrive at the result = -0.13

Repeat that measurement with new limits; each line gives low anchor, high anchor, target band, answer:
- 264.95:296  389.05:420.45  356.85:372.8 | 0.140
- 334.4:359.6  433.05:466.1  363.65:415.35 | -0.027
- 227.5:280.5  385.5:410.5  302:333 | -0.095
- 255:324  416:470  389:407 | -0.057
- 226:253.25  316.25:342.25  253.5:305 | -0.069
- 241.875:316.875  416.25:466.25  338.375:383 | -0.008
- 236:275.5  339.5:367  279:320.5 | -0.072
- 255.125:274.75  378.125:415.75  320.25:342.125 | -0.073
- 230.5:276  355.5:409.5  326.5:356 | -0.115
